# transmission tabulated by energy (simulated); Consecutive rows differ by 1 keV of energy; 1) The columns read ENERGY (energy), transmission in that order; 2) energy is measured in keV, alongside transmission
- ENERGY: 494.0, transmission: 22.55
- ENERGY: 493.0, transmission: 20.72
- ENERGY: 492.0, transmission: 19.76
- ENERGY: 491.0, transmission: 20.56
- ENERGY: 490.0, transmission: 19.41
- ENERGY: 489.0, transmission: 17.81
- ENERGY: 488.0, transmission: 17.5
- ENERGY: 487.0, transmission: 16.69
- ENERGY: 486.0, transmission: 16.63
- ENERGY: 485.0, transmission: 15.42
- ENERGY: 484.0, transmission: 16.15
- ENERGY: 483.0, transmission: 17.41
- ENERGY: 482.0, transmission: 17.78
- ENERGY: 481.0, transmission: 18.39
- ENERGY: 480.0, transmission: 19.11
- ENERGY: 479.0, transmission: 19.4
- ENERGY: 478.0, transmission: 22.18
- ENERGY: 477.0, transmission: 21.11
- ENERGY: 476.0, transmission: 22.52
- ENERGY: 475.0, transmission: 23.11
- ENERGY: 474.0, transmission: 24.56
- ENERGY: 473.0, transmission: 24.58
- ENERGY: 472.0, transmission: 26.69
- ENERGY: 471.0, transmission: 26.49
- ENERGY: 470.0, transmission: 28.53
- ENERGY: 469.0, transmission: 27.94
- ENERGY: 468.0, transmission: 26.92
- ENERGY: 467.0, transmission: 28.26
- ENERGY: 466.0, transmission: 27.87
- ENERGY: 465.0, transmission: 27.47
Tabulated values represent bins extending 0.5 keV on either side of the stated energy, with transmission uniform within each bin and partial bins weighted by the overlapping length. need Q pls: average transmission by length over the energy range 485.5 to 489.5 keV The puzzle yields 17.2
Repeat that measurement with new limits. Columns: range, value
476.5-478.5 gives 21.6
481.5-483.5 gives 17.6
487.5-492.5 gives 19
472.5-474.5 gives 24.6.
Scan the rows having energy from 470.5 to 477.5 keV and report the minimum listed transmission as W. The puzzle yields 21.11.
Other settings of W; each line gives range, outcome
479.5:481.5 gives 18.39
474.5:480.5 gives 19.11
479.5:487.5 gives 15.42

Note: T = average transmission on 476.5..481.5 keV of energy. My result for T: 20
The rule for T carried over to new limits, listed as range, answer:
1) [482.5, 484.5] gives 16.8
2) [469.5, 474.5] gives 26.2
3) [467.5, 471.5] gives 27.5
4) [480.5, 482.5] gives 18.1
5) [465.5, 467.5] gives 28.1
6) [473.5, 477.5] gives 22.8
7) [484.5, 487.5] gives 16.2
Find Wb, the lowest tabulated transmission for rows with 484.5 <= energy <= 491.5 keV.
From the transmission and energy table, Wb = 15.42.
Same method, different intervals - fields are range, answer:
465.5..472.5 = 26.49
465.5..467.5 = 27.87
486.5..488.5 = 16.69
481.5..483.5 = 17.41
